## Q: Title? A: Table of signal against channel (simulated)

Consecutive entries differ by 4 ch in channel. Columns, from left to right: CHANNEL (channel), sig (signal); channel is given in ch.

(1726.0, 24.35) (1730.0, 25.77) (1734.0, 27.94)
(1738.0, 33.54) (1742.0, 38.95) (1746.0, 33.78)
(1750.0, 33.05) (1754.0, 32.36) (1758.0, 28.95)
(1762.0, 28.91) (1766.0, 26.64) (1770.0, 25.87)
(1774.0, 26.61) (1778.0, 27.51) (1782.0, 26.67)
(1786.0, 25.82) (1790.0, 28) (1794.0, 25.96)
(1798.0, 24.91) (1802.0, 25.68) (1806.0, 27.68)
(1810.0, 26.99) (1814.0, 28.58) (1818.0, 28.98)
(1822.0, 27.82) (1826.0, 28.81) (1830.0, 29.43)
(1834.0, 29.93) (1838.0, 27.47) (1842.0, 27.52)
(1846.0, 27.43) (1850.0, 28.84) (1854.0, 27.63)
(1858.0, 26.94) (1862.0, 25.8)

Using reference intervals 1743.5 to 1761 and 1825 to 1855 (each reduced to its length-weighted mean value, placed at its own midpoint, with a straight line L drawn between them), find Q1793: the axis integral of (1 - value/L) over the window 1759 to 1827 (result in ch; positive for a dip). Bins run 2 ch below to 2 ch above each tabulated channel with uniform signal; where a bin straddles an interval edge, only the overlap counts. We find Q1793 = 7.1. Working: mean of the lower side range 32.1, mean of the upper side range 28.4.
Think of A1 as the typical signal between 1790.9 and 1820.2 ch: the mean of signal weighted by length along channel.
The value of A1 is 27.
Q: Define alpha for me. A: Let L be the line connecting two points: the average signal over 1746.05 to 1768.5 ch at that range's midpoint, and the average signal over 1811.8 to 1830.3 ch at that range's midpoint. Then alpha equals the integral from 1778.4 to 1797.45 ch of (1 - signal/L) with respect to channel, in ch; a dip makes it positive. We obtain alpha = 1.9 ch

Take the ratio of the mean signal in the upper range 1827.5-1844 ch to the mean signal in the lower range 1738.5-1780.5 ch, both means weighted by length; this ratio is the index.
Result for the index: 0.9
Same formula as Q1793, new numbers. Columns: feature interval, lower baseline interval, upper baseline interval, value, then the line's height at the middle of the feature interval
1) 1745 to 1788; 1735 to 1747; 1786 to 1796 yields 3.04 ch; 30.8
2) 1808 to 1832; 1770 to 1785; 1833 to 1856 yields -0.75 ch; 27.6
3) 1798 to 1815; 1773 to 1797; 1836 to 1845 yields 0.08 ch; 27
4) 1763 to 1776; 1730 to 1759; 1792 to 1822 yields 1.56 ch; 30.2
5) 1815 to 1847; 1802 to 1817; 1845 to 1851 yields -0.67 ch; 27.9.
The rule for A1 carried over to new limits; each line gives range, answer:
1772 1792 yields 26.9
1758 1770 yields 27.7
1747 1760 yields 31.6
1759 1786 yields 27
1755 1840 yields 27.5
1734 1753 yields 34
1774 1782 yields 27.1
